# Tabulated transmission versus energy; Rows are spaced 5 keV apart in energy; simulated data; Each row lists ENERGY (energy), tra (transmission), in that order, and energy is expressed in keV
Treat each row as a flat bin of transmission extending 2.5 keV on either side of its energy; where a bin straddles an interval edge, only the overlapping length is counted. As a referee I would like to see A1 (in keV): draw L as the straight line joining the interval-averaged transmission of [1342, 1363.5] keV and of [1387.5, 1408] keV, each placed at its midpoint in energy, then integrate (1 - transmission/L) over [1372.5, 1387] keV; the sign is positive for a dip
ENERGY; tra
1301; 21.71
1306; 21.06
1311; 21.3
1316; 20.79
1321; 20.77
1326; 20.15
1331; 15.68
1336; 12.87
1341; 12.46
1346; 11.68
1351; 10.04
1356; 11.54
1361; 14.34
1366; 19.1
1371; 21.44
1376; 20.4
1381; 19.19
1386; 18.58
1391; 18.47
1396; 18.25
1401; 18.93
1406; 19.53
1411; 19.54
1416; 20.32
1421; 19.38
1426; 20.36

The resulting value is -3.3 keV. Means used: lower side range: 11.9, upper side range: 18.8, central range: 19.6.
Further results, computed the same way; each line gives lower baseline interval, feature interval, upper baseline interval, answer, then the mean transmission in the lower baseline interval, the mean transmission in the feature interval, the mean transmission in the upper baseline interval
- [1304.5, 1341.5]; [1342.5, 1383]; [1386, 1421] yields 6.33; 18.4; 15.8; 19.1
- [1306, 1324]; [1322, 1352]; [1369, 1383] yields 9.25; 20.9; 14.3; 20.3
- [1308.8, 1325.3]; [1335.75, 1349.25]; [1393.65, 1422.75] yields 5.49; 20.9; 12.1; 19.3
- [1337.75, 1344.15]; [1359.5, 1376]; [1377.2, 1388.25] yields -2.06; 12.4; 18.9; 19.1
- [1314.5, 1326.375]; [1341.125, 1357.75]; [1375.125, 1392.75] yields 7.23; 20.6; 11.3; 19.1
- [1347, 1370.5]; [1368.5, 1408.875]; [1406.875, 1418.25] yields -4.89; 14.3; 19.4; 19.9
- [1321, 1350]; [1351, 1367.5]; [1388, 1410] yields 2.43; 14.9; 14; 18.8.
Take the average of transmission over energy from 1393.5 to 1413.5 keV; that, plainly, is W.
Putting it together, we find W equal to 19.1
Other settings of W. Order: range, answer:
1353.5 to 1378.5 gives 17.4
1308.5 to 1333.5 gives 19.7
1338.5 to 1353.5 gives 11.4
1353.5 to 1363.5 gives 12.9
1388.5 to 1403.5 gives 18.6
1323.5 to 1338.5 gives 16.2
